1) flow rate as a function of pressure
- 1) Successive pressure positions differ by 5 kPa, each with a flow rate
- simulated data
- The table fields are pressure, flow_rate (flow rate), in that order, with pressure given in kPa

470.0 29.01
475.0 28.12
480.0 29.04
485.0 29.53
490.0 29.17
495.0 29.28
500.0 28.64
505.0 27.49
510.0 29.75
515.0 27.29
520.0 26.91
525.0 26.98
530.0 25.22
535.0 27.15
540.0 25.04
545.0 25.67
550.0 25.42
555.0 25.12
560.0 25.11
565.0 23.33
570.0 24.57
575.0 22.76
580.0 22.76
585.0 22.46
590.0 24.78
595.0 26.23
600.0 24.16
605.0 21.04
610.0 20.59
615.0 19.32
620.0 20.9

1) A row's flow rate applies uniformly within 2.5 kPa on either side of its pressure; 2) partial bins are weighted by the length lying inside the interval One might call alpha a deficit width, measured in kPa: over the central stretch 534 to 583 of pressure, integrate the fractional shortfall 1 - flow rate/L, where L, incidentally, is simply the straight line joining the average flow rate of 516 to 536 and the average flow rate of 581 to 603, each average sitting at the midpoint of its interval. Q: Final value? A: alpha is 1.6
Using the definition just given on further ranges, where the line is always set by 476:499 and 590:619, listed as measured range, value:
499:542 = 0.19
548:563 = 0.05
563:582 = 0.69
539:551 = 0.19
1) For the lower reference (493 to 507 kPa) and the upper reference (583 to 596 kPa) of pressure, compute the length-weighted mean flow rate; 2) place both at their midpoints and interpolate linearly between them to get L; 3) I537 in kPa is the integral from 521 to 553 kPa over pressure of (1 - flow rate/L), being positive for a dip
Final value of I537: 1.0 kPa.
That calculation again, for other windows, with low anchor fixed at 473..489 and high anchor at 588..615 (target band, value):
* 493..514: -0.6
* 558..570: 0.3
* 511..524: -0.1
